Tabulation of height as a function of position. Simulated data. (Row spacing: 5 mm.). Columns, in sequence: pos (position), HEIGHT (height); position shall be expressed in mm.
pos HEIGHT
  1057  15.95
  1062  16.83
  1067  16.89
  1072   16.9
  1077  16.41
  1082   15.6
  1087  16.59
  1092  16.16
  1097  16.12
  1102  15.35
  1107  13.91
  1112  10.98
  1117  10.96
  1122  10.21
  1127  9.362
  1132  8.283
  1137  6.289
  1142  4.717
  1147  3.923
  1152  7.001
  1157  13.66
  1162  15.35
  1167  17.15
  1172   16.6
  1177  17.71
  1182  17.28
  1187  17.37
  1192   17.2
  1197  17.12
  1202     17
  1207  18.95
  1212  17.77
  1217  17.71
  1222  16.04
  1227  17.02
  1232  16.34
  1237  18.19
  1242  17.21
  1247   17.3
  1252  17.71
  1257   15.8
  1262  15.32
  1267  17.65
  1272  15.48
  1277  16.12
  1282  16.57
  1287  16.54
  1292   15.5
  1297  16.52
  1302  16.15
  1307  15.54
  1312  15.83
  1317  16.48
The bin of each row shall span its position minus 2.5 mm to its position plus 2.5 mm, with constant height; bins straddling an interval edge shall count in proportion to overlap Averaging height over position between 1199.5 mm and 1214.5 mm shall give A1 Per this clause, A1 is 17.9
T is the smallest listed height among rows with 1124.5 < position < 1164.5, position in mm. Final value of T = 3.923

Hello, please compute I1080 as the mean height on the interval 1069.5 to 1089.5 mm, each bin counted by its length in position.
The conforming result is 16.4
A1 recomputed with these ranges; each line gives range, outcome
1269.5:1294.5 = 16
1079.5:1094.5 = 16.1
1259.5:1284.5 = 16.2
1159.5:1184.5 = 16.8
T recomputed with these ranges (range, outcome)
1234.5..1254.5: 17.21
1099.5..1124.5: 10.21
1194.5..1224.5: 16.04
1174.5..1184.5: 17.28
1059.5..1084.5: 15.6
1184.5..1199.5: 17.12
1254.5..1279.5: 15.32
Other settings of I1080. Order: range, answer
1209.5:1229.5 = 17.1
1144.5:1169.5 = 11.4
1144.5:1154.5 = 5.46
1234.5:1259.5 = 17.2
